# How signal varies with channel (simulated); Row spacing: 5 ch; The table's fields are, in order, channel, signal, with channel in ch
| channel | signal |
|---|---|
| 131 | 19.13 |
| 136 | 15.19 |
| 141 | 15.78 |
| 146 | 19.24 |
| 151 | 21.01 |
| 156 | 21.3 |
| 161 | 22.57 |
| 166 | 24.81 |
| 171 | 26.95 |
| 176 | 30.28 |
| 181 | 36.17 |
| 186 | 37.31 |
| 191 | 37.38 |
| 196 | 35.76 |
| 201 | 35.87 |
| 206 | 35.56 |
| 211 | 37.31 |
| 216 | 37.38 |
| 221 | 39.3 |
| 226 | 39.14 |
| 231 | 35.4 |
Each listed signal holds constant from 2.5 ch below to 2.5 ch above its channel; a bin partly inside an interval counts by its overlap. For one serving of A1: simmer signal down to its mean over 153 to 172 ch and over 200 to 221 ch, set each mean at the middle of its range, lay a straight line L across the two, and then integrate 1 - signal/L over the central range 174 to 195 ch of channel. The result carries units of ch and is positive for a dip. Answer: -4.04 ch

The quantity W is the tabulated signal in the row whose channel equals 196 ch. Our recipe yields 35.76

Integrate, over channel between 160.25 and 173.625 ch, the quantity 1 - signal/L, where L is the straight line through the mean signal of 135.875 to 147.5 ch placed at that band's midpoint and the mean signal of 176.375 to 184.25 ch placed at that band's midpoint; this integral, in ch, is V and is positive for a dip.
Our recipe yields 1.6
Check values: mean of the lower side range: 16.8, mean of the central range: 25.1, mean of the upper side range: 34.7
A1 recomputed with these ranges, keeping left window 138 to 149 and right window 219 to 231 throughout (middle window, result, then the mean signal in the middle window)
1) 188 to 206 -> -2.9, 36.3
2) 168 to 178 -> -1.3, 28.3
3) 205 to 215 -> -0.6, 36.7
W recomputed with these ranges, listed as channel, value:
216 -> 37.38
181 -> 36.17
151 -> 21.01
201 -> 35.87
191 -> 37.38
